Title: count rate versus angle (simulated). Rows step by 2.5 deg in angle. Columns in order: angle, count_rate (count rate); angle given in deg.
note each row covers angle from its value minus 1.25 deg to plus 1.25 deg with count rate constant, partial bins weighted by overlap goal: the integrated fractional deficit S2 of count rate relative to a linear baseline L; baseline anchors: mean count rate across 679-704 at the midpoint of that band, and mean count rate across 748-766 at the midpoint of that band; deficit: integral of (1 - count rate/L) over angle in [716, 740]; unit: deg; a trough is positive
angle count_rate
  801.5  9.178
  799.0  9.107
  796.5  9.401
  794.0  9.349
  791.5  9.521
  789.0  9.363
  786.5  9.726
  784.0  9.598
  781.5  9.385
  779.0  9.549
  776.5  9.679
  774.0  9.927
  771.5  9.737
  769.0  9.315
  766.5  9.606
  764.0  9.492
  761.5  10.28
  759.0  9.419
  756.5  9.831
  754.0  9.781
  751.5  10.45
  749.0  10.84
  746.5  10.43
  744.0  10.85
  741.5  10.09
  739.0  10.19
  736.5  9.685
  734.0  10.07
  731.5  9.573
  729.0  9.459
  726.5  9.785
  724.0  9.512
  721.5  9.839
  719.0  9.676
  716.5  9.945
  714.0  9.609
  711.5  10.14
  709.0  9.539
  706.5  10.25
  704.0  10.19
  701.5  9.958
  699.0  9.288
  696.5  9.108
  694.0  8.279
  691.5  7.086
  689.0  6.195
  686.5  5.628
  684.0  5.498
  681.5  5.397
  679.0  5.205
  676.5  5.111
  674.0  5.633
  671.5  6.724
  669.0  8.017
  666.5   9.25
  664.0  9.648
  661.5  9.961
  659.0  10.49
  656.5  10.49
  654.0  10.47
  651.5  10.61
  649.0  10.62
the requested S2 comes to -2.5 deg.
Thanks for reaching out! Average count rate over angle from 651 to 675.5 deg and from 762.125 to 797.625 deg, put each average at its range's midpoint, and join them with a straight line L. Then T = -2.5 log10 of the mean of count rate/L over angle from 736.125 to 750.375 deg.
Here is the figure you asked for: -0.11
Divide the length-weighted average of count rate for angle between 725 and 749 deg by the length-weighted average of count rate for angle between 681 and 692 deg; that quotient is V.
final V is 1.70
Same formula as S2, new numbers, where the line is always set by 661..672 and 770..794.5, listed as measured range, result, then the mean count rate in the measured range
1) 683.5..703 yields 2.66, 7.74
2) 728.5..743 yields -0.97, 9.88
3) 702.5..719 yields -1.53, 9.93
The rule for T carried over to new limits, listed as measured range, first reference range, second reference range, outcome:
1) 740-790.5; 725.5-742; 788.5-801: -0.033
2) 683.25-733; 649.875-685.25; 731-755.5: 0.033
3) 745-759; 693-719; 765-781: -0.063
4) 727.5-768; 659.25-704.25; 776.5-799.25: -0.145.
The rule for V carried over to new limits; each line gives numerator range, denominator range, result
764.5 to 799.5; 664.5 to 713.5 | 1.23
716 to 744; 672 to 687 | 1.80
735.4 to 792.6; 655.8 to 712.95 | 1.21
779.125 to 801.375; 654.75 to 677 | 1.11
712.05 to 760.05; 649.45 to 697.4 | 1.27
